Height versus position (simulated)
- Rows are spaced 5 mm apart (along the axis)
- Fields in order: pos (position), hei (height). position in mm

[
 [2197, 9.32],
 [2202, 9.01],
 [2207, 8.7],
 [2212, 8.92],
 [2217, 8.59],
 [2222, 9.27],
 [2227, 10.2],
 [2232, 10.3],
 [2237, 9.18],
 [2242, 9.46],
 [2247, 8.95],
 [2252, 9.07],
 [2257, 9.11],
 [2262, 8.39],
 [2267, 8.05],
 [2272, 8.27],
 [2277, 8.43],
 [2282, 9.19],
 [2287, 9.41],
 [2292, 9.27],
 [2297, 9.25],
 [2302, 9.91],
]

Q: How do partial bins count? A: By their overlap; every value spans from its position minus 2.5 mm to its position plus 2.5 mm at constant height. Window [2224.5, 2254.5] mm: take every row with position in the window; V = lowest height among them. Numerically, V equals 8.95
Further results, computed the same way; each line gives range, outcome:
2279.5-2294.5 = 9.19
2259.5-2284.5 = 8.05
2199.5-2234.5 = 8.59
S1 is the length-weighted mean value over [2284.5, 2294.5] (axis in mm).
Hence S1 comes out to 9.34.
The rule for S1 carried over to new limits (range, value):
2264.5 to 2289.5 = 8.67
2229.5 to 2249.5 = 9.47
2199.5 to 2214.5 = 8.88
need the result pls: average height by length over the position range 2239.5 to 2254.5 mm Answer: 9.16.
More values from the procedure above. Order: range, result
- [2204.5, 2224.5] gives 8.87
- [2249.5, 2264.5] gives 8.86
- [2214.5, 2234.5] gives 9.59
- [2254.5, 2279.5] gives 8.45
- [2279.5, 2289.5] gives 9.3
